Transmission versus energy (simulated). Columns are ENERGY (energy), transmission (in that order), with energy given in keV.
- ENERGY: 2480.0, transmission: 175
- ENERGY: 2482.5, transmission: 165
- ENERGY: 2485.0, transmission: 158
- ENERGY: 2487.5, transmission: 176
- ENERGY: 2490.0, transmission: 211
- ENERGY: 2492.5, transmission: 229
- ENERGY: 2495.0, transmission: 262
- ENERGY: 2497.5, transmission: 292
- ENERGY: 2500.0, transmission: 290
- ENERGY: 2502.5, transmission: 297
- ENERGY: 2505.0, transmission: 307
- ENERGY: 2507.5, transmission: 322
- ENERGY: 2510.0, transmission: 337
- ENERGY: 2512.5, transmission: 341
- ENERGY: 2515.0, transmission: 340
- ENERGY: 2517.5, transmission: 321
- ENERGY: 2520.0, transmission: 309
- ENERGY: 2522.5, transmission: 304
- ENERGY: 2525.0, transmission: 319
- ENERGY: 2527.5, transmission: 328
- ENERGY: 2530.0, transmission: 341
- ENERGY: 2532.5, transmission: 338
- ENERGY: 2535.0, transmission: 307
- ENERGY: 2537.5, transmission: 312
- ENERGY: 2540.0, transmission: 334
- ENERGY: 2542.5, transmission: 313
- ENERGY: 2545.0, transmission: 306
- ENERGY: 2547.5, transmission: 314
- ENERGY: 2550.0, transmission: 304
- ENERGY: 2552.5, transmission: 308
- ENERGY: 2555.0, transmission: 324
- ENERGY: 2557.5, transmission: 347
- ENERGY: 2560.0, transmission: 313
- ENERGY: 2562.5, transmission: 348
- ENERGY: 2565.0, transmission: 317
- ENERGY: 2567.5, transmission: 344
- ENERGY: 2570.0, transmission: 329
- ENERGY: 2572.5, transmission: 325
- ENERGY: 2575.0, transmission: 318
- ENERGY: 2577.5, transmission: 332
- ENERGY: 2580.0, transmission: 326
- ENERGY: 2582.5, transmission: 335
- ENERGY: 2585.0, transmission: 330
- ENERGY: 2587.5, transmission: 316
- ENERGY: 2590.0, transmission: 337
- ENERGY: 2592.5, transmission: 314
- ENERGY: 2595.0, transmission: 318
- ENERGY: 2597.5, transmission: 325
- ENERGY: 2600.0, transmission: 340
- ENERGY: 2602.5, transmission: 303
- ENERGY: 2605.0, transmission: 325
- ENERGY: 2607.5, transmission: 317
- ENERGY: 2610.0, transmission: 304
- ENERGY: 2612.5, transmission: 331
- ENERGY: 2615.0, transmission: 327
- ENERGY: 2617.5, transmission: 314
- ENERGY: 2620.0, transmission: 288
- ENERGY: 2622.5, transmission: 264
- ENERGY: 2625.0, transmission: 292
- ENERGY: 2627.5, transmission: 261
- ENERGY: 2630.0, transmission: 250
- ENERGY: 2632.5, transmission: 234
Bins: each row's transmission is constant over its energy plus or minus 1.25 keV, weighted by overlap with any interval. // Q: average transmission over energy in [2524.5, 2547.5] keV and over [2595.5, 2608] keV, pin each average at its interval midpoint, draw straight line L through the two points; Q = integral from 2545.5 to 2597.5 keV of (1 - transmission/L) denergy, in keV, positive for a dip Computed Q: -0.5 keV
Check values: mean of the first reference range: 322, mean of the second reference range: 322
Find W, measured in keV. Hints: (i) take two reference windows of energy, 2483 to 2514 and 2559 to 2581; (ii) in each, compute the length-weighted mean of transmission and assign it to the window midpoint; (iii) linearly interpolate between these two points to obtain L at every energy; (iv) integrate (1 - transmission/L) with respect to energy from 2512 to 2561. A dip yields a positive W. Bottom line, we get -3.6 keV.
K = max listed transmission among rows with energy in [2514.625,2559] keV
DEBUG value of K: 347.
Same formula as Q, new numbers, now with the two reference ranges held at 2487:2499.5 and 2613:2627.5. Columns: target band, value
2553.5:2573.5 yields -4.4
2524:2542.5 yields -4.8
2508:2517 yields -3.2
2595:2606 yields -1.4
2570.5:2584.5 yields -2.5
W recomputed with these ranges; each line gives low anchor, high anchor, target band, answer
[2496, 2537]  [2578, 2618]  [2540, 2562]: 0.12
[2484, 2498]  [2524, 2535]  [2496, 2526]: -4.37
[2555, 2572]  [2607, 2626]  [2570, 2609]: -0.70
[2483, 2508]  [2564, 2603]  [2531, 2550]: -1.88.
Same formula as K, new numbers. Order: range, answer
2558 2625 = 348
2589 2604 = 340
